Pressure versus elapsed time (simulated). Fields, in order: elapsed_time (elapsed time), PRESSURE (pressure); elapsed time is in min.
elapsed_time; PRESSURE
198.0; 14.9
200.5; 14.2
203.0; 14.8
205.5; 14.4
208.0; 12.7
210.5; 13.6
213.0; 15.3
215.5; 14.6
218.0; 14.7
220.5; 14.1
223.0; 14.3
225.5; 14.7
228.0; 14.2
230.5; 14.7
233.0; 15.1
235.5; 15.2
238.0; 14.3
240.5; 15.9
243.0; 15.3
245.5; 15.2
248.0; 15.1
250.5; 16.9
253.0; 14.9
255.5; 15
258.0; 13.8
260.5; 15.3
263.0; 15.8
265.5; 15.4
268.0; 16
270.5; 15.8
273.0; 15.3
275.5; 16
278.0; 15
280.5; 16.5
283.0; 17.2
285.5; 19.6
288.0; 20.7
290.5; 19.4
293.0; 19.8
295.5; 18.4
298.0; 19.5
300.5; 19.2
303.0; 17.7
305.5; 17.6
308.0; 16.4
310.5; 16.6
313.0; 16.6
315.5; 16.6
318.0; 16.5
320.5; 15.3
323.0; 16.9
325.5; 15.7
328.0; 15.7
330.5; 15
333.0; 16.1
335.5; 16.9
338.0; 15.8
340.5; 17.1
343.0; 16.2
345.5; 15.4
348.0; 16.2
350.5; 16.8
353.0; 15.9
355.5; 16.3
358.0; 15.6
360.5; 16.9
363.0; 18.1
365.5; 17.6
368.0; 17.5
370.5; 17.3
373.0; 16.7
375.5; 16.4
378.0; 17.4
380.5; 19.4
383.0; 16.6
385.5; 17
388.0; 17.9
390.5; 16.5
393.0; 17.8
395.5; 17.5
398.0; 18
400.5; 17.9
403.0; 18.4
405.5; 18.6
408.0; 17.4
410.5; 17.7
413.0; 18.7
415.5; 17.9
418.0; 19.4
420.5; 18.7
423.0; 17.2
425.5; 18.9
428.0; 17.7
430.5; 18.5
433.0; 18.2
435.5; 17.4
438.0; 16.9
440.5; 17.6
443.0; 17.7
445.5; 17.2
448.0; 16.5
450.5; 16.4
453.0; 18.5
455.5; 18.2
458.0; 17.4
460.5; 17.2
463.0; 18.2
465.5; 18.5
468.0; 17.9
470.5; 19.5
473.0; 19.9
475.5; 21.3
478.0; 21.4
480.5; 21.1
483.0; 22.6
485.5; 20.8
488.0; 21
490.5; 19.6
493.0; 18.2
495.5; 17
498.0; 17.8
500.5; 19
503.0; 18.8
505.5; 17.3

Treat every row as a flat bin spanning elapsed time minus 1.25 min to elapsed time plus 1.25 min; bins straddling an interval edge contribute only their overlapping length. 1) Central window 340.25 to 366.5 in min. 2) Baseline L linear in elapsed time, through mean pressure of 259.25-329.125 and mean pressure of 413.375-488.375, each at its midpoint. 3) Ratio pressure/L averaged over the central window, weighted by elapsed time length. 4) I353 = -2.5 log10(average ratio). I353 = 0.07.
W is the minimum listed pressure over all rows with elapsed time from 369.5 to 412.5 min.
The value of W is 16.4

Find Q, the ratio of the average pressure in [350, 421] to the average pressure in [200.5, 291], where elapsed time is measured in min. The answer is 1.14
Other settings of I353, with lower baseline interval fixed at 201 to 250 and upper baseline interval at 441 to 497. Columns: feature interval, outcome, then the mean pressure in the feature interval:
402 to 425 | -0.02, 18.2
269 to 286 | -0.05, 16.3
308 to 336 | 0.01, 16.2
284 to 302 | -0.22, 19.5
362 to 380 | -0.01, 17.4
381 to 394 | 0.01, 17.3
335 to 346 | 0.02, 16.3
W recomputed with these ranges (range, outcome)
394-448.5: 16.5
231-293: 13.8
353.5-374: 15.6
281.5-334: 15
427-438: 16.9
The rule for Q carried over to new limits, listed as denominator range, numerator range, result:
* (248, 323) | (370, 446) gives 1.06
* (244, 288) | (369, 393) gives 1.08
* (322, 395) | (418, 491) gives 1.12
